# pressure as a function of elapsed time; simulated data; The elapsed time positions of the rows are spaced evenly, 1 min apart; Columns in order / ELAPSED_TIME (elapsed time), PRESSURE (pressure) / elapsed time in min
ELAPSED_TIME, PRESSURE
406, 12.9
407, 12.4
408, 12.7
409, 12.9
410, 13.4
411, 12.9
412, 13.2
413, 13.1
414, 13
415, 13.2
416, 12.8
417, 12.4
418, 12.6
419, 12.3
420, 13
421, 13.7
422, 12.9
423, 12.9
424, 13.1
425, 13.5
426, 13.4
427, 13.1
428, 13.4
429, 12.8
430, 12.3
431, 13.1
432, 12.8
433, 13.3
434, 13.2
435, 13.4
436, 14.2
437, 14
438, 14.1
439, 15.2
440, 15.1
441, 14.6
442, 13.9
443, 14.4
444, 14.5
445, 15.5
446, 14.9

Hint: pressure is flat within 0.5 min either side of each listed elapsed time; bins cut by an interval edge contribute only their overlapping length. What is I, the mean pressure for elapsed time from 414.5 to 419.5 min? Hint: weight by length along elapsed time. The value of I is 12.7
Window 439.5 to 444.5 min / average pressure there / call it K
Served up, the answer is 14.5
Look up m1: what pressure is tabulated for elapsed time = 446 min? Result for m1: 14.9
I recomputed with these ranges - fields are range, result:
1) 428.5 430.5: 12.6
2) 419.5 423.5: 13.1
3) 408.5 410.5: 13.2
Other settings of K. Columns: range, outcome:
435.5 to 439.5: 14.4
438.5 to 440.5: 15.1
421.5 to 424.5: 13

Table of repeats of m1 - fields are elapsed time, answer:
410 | 13.4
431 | 13.1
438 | 14.1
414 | 13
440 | 15.1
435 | 13.4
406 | 12.9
